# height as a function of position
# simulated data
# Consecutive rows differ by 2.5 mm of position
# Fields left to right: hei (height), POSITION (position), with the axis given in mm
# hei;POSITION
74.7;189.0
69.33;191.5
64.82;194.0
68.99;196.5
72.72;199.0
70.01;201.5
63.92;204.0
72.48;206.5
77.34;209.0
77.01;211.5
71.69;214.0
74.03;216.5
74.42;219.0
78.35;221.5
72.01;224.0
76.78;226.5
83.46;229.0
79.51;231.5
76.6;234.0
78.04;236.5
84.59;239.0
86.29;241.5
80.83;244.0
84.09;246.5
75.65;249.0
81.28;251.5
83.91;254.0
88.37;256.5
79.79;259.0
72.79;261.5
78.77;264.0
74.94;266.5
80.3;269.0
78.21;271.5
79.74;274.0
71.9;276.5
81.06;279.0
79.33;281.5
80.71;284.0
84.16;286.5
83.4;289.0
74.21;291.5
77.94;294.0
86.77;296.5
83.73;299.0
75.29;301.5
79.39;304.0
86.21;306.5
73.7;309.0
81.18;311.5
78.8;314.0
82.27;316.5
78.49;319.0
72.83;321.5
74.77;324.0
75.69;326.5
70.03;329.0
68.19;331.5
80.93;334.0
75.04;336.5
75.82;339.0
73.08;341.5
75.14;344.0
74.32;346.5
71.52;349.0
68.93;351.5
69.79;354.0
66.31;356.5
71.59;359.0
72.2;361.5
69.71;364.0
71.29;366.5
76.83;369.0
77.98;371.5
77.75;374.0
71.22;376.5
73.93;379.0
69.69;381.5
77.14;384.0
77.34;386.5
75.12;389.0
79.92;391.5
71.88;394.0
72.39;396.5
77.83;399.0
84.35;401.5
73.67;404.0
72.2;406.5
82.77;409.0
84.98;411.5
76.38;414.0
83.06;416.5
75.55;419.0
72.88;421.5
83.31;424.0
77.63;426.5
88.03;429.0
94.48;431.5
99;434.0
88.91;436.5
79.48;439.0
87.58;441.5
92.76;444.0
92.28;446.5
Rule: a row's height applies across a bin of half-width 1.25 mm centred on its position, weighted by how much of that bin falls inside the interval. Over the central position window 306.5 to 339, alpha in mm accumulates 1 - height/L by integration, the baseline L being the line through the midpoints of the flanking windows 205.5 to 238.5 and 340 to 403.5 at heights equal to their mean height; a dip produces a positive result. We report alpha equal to -0.71 mm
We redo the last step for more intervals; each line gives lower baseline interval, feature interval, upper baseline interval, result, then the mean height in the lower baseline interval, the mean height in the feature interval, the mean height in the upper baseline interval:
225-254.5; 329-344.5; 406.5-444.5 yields 1.52 mm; 80.8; 74.3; 83.9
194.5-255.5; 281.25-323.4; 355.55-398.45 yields -2.58 mm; 76.7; 79.8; 73.8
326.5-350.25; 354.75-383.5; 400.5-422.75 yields 1.18 mm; 73.9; 72.7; 78.4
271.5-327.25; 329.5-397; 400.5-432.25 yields 5.40 mm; 79.2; 73.5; 80.5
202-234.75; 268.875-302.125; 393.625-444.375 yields -1.08 mm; 75.1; 79.8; 81.8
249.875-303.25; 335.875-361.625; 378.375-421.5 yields 1.98 mm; 79.8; 72.1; 76.9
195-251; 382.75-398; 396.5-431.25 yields 0.68 mm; 76.3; 75.7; 79.6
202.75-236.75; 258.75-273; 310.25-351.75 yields -0.39 mm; 75.3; 77.3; 75.3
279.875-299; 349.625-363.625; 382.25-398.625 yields 1.37 mm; 81.1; 69.8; 75.6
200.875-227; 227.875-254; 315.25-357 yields -2.71 mm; 73.4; 81.2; 73.8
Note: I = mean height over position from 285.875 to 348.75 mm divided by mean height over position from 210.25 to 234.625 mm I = 1.0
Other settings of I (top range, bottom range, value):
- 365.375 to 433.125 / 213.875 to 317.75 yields 0.98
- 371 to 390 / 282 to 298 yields 0.92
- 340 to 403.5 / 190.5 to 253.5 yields 0.97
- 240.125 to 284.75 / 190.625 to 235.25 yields 1.09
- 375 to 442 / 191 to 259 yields 1.04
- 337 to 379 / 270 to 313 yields 0.91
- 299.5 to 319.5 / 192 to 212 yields 1.13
